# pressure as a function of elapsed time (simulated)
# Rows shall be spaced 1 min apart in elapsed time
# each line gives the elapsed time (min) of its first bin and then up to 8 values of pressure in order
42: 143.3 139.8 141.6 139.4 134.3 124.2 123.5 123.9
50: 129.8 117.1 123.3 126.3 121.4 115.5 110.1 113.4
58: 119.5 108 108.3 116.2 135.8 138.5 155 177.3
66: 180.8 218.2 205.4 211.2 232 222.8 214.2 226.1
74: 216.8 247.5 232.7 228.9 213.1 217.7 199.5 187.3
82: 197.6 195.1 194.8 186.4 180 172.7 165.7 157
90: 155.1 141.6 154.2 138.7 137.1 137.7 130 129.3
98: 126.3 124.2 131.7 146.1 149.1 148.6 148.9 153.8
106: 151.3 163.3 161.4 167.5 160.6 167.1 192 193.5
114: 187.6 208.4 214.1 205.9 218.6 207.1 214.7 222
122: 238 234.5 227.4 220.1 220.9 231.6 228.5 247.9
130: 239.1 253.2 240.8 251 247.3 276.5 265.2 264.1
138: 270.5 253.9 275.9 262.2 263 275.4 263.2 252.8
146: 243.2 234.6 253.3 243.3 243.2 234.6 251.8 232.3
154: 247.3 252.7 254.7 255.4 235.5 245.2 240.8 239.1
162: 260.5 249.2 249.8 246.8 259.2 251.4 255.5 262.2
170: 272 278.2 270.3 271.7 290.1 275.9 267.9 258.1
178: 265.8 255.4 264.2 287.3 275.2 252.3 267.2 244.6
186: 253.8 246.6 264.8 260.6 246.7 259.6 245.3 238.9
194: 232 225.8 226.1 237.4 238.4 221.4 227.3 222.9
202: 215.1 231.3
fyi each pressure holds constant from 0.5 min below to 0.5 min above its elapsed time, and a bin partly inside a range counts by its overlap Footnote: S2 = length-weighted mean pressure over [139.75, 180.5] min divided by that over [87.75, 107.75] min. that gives 1.77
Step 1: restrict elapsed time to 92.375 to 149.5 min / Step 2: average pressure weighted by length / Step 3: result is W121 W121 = 207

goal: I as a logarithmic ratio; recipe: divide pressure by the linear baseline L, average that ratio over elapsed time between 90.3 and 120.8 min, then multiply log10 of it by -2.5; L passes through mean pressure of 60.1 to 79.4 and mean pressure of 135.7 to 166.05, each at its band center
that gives 0.33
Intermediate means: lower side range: 198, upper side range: 252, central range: 164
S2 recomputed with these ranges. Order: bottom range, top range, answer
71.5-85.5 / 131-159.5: 1.20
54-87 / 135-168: 1.40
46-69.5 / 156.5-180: 1.86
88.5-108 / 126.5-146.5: 1.77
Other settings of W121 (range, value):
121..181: 253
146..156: 244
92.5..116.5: 157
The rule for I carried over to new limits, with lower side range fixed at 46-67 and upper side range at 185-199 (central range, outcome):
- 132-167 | -0.21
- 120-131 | -0.22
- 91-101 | 0.21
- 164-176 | -0.18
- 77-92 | -0.20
